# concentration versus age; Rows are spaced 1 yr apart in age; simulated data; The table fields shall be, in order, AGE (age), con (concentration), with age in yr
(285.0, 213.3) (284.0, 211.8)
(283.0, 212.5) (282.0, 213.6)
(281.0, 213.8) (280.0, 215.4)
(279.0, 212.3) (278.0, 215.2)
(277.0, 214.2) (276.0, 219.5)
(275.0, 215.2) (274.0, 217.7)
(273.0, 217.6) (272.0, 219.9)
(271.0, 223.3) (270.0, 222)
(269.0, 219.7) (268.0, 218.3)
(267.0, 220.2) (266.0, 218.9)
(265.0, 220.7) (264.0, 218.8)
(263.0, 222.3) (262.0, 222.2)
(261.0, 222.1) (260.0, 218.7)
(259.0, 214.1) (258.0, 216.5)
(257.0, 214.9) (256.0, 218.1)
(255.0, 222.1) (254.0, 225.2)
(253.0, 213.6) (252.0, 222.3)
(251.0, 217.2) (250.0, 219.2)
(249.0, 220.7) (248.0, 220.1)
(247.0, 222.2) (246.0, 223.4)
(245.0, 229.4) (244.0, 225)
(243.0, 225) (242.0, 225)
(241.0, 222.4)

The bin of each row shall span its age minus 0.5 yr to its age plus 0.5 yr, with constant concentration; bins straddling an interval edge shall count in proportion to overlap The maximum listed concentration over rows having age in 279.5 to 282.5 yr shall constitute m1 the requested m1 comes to 215.4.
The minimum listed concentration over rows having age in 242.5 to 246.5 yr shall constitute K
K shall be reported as 223.4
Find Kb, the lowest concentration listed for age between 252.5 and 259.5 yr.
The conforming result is 213.6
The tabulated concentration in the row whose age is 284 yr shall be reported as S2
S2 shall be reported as 211.8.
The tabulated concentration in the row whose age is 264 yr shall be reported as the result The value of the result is 218.8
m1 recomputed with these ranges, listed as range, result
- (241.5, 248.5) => 229.4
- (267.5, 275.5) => 223.3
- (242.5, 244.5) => 225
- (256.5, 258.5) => 216.5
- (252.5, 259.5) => 225.2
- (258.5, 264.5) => 222.3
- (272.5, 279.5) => 219.5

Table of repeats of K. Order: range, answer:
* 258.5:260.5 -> 214.1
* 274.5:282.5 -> 212.3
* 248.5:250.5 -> 219.2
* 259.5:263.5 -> 218.7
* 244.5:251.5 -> 217.2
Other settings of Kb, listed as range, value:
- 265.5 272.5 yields 218.3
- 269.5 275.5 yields 215.2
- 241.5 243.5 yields 225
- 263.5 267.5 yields 218.8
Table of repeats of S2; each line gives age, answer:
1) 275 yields 215.2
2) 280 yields 215.4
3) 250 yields 219.2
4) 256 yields 218.1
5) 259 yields 214.1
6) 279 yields 212.3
